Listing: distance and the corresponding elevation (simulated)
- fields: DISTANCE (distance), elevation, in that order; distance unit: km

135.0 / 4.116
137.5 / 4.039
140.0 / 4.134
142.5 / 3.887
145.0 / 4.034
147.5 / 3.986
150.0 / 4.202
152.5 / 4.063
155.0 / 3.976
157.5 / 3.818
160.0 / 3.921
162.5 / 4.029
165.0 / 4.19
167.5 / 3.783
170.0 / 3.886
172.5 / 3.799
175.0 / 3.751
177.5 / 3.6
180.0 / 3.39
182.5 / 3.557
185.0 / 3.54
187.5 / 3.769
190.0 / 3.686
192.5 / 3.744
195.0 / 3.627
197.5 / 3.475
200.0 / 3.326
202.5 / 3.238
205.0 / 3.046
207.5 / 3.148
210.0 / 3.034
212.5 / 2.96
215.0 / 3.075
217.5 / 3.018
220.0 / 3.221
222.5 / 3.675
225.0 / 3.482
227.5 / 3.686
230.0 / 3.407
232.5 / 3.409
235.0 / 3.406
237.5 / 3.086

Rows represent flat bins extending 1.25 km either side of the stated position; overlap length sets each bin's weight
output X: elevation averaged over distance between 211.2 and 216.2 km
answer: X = 3.02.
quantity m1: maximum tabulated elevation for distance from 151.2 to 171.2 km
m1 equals 4.19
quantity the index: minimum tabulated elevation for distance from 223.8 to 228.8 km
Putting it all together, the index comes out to 3.482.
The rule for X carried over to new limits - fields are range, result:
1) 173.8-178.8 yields 3.67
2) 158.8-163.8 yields 3.98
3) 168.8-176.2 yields 3.81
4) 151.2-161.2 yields 3.95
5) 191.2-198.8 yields 3.61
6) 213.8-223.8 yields 3.25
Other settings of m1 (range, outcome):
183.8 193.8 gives 3.769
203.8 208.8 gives 3.148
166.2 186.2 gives 3.886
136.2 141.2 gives 4.134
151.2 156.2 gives 4.063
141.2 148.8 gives 4.034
